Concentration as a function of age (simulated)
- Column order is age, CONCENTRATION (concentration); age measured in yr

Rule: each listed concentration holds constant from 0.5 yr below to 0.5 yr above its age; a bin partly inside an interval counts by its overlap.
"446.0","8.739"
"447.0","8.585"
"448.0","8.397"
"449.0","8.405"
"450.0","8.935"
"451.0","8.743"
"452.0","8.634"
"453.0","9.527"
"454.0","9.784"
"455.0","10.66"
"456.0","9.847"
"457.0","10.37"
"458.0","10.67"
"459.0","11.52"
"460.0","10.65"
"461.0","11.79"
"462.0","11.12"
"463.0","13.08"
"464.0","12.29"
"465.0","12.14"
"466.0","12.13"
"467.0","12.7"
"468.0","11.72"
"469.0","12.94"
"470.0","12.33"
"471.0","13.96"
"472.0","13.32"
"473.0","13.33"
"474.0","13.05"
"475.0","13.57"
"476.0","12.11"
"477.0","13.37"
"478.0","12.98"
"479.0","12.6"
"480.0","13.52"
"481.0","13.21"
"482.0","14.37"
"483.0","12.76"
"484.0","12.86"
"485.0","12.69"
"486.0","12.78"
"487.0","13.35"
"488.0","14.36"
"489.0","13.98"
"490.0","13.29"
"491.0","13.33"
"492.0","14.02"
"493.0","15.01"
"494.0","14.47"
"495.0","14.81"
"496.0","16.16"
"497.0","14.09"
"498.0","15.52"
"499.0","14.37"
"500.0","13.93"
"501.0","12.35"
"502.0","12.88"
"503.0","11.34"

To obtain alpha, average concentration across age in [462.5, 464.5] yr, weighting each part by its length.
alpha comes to 12.7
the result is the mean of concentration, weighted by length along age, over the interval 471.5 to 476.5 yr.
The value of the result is 13.1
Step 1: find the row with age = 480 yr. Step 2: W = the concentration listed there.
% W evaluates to 13.52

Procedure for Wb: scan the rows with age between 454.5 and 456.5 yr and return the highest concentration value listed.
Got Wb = 10.66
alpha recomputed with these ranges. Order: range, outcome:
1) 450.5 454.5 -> 9.17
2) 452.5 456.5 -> 9.95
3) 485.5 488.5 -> 13.5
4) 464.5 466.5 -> 12.1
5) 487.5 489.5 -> 14.2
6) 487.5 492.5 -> 13.8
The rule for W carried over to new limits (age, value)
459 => 11.52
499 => 14.37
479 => 12.6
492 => 14.02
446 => 8.739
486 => 12.78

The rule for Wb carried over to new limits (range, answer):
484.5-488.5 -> 14.36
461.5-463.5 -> 13.08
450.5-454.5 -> 9.784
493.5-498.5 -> 16.16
